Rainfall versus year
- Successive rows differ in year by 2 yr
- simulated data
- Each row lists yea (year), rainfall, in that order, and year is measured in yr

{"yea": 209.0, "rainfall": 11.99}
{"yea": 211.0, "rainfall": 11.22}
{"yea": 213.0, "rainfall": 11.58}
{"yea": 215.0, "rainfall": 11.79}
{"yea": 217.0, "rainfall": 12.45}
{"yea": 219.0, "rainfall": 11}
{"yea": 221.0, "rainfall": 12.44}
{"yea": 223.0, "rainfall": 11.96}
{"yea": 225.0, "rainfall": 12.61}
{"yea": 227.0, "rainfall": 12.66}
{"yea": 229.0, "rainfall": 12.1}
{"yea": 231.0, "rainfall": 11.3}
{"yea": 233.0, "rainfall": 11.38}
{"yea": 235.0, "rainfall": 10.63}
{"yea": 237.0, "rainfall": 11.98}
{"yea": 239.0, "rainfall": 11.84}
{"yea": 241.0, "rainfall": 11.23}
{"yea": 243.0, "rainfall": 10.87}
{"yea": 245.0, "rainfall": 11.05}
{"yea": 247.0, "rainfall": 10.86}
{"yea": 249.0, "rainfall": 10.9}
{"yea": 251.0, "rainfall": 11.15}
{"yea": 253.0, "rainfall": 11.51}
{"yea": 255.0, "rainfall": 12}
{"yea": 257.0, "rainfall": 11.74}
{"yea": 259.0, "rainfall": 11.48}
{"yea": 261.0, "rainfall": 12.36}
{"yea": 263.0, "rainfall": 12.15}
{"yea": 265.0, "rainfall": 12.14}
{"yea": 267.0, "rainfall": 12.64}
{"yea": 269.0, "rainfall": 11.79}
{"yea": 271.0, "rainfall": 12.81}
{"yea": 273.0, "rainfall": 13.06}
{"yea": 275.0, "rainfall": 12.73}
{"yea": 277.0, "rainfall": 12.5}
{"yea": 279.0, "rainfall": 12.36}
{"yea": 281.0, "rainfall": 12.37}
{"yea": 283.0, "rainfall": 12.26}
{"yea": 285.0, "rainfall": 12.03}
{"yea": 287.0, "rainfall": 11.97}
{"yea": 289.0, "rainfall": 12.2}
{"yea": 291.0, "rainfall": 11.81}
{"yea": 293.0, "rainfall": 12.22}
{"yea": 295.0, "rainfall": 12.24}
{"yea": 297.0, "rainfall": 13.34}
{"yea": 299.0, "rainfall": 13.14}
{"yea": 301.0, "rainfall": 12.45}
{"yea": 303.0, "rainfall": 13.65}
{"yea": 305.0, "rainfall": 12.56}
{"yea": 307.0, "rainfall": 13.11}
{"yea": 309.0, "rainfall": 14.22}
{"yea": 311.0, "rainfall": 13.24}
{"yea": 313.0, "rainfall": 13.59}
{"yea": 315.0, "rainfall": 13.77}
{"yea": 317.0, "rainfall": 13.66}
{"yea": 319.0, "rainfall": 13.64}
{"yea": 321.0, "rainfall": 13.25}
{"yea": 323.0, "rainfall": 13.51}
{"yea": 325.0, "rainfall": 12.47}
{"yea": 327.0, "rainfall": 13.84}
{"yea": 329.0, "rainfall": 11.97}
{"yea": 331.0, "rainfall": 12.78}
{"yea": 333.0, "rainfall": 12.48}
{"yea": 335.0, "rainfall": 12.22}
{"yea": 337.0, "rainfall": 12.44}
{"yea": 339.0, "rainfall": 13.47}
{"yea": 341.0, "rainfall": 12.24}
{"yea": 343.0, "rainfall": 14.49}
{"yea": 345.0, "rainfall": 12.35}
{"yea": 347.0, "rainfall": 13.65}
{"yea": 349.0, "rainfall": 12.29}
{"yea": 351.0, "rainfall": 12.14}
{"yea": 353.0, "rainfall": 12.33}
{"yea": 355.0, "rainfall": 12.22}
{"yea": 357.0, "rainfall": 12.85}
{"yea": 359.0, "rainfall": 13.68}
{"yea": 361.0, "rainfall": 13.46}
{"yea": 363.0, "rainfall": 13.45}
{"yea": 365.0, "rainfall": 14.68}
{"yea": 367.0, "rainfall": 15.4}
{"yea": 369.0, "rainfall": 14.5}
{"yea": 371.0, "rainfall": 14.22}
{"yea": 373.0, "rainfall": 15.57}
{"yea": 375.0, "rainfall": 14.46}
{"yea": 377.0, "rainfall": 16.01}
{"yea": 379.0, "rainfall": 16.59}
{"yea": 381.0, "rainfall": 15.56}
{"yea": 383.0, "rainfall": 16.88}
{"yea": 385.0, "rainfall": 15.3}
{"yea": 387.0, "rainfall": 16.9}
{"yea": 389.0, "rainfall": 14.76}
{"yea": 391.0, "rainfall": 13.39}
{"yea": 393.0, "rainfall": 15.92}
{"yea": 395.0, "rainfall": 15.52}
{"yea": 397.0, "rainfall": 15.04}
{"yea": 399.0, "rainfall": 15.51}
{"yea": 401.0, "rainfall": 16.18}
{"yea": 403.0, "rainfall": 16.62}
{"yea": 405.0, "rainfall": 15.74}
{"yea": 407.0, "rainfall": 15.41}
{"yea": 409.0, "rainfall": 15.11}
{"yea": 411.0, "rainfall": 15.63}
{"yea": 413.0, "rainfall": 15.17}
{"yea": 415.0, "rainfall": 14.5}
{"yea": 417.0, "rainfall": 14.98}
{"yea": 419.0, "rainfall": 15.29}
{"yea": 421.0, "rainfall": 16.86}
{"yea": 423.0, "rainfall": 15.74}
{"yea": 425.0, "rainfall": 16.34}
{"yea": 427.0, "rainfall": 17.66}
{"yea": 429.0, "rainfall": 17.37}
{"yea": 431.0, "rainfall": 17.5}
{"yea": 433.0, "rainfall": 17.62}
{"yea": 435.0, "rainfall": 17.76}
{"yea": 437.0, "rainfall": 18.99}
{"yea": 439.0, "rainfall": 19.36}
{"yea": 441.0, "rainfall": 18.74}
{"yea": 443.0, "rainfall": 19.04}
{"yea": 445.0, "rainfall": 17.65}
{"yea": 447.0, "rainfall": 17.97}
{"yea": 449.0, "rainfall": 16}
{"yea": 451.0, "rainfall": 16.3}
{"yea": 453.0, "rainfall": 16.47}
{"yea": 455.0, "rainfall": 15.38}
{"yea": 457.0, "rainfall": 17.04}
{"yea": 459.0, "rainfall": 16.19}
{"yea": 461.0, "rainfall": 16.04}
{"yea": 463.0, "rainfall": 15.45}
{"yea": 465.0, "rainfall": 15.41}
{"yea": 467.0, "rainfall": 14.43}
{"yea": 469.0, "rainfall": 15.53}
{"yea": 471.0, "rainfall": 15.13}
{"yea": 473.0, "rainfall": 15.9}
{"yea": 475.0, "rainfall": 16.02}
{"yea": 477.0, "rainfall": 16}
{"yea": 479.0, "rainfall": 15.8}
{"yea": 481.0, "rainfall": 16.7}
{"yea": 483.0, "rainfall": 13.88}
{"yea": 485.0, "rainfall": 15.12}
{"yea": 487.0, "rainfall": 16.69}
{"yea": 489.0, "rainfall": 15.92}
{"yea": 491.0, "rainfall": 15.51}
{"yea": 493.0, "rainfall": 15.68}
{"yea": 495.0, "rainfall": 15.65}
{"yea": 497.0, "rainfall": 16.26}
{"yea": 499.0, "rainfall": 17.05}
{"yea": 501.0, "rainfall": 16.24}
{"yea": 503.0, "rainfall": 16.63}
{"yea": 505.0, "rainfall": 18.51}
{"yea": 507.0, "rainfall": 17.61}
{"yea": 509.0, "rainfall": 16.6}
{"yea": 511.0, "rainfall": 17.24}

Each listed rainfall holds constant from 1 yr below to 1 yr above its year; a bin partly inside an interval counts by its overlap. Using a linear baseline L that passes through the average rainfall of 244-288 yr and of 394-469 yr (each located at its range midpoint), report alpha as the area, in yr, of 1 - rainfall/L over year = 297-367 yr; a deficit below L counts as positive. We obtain 3.08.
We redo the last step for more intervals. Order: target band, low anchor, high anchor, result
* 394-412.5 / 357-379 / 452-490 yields -0.8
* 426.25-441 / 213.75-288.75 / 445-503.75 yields -2.8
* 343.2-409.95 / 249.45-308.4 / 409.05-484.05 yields 0.3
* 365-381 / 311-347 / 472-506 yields -1.5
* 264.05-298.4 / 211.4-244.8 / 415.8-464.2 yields 1.7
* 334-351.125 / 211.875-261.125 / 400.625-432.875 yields 1.7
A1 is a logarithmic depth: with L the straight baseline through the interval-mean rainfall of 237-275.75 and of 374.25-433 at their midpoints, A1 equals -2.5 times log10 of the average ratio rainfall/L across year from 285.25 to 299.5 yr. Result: 0.04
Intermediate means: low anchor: 11.8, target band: 12.4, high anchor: 15.8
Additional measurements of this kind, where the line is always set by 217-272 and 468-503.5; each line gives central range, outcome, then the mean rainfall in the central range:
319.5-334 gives 0.02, 12.9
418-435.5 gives -0.14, 16.9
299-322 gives -0.04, 13.4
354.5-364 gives 0.04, 13.2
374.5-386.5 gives -0.13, 15.9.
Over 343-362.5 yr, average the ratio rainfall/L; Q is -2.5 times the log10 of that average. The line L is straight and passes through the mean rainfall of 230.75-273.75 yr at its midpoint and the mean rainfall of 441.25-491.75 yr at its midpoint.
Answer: 0.071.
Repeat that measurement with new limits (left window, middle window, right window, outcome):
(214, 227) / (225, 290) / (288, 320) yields 0.056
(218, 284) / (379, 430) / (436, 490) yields -0.042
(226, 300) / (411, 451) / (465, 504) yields -0.147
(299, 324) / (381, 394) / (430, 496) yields -0.044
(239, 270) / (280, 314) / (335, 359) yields -0.051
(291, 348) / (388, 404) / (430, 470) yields -0.002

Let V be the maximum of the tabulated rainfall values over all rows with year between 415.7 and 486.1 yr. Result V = 19.36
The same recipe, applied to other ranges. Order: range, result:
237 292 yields 13.06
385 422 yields 16.9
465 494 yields 16.7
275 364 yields 14.49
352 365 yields 14.68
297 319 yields 14.22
